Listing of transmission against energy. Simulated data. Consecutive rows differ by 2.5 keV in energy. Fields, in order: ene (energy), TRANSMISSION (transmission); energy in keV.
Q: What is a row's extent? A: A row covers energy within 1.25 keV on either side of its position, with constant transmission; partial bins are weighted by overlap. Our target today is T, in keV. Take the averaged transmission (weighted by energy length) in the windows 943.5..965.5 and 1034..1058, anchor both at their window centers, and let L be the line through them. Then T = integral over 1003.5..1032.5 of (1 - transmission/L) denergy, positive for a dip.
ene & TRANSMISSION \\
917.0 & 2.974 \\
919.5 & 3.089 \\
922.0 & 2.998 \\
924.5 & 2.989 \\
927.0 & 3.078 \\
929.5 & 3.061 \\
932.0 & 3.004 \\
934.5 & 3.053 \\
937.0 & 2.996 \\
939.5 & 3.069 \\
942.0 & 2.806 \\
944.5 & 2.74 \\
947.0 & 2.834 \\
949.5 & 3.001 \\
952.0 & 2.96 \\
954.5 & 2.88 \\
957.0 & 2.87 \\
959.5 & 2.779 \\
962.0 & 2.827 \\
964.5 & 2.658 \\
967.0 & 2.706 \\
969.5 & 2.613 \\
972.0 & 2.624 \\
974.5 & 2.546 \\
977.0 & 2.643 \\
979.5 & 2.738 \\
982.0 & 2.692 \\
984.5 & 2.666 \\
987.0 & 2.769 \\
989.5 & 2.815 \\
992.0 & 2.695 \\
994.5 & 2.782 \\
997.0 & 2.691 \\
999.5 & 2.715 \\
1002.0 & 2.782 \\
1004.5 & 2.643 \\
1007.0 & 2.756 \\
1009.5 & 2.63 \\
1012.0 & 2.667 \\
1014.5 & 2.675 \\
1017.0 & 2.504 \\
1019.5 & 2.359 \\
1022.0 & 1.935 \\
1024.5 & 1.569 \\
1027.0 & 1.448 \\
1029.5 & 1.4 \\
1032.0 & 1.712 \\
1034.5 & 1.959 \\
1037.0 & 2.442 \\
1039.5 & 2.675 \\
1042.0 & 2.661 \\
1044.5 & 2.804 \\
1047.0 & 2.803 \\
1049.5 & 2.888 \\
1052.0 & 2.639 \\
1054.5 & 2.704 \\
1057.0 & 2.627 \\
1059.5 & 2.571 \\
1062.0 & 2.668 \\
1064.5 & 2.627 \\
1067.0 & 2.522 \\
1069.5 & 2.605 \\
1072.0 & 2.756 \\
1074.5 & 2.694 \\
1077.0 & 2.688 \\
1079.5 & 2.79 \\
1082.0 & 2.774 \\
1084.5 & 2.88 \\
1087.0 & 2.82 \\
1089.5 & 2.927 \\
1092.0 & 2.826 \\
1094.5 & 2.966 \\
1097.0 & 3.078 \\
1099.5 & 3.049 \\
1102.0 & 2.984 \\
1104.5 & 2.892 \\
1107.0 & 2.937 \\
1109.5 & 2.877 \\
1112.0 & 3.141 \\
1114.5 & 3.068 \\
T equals 5.42 keV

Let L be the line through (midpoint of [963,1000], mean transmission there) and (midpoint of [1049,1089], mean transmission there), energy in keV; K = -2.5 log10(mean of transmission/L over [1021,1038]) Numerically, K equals 0.46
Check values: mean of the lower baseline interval 2.69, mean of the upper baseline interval 2.7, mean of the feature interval 1.77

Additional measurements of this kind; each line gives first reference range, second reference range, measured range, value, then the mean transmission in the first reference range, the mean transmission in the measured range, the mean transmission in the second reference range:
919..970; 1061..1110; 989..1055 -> 0.17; 2.91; 2.45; 2.82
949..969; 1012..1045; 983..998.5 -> -0.09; 2.82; 2.74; 2.17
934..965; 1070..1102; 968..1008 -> 0.07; 2.88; 2.7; 2.85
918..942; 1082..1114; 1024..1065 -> 0.24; 3.02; 2.37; 2.94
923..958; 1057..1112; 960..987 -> 0.09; 2.95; 2.68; 2.81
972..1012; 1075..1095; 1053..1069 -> 0.07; 2.7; 2.62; 2.82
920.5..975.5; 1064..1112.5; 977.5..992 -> 0.05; 2.87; 2.73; 2.84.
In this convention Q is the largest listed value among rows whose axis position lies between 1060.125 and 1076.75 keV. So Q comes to 2.756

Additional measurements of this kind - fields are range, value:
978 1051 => 2.888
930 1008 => 3.069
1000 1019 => 2.782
